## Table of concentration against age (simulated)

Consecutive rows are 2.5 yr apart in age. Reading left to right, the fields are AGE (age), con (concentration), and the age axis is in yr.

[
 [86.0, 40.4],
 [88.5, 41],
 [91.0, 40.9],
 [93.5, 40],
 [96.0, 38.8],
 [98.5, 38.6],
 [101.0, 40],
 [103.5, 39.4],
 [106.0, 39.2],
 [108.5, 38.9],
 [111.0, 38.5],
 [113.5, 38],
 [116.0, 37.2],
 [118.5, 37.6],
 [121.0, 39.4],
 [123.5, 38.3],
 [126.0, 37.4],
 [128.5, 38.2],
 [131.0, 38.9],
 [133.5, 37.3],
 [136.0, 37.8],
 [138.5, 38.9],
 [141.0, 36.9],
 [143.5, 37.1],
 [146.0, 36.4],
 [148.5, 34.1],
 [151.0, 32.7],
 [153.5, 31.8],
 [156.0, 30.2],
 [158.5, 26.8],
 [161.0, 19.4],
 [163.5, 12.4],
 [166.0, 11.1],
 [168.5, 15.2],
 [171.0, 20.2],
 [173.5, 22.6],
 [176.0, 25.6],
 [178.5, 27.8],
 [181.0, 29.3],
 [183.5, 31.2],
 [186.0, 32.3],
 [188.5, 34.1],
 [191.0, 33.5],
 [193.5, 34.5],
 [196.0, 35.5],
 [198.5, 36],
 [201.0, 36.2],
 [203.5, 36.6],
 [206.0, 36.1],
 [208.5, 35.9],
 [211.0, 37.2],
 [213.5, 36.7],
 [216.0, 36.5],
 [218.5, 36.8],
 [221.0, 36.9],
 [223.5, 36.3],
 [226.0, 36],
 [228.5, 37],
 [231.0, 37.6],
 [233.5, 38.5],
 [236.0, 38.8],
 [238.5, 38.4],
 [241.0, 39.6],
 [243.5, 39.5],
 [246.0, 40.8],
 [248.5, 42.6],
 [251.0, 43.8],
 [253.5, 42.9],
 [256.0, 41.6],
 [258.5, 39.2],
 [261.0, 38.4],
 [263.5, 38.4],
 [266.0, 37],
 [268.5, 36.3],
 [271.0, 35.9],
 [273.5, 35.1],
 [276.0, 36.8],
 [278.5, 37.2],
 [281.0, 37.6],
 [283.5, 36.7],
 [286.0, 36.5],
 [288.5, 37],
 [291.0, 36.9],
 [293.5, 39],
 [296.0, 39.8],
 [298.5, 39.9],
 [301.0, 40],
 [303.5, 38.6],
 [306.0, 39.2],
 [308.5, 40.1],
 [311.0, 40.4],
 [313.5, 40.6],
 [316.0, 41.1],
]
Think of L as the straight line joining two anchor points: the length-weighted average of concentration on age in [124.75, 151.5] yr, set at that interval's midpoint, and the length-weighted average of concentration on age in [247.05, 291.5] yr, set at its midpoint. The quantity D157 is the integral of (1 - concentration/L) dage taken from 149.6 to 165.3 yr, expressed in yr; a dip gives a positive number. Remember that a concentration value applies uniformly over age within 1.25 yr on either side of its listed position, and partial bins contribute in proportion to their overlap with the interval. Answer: 5.1 yr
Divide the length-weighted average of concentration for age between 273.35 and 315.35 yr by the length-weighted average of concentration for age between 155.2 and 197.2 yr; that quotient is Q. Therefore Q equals 1.48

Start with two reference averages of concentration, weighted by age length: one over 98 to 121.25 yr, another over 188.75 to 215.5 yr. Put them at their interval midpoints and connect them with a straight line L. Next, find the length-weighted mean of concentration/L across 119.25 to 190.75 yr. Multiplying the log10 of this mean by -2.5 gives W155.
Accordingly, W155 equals 0.22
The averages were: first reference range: 38.7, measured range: 30.6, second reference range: 35.8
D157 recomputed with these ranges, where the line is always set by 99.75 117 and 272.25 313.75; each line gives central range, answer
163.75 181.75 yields 8.2 yr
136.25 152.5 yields 1.1 yr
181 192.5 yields 1.8 yr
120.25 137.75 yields 0.2 yr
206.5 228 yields 1.1 yr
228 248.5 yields -0.4 yr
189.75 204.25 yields 1.2 yr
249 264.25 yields -1.0 yr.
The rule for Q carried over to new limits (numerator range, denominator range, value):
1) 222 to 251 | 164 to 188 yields 1.63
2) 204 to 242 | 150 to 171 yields 1.68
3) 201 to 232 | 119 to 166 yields 1.11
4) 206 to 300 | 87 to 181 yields 1.14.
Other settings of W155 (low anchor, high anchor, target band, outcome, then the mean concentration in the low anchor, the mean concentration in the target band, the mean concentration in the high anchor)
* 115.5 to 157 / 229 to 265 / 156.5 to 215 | 0.297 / 36.5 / 29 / 39.9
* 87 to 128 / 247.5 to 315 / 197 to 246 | 0.045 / 38.9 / 37.3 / 38.8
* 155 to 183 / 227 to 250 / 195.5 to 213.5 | -0.179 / 22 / 36.3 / 39.2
